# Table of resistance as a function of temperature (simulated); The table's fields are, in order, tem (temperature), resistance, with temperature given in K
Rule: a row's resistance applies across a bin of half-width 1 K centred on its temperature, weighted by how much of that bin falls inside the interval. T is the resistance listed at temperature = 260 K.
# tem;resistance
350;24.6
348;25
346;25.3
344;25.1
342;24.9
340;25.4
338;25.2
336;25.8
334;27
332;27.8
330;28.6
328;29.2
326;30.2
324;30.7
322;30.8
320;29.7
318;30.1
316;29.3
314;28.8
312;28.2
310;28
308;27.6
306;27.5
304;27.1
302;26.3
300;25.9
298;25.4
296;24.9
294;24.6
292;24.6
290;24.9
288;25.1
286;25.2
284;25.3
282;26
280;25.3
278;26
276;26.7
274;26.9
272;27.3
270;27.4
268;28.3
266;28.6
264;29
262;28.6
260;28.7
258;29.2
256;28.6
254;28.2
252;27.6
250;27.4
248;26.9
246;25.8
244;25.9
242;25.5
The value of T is 28.7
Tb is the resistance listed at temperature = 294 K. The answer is 24.6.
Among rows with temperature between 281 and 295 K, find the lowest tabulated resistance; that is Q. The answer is 24.6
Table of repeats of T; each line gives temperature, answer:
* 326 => 30.2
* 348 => 25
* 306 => 27.5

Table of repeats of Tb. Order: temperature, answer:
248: 26.9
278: 26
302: 26.3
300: 25.9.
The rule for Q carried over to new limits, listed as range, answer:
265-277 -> 26.7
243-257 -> 25.8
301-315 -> 26.3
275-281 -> 25.3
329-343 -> 24.9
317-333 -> 27.8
